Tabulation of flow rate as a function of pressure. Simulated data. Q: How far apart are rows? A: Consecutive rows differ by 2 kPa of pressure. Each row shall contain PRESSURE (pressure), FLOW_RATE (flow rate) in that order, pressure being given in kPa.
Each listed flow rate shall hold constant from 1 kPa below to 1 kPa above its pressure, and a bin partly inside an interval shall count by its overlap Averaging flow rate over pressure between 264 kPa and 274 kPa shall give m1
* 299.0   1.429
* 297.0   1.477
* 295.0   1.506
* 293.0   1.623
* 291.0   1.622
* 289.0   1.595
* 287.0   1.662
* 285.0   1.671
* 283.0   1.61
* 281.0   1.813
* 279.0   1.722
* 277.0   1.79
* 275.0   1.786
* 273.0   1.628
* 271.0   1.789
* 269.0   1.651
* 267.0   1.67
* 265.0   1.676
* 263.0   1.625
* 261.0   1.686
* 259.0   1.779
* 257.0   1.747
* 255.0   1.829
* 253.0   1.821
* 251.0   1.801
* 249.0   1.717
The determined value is 1.68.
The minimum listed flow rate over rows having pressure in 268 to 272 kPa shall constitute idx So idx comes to 1.651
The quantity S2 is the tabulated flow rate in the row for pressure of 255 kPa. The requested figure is 1.829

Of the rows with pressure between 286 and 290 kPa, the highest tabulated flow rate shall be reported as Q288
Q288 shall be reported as 1.662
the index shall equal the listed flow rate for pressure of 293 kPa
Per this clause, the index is 1.623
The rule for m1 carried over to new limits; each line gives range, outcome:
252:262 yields 1.77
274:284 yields 1.74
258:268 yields 1.69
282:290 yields 1.63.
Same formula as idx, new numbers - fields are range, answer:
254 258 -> 1.747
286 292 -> 1.595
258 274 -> 1.625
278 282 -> 1.722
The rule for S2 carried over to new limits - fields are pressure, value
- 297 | 1.477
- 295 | 1.506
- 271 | 1.789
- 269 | 1.651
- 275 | 1.786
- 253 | 1.821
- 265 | 1.676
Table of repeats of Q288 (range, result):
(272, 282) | 1.813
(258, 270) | 1.779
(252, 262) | 1.829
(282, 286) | 1.671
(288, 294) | 1.623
